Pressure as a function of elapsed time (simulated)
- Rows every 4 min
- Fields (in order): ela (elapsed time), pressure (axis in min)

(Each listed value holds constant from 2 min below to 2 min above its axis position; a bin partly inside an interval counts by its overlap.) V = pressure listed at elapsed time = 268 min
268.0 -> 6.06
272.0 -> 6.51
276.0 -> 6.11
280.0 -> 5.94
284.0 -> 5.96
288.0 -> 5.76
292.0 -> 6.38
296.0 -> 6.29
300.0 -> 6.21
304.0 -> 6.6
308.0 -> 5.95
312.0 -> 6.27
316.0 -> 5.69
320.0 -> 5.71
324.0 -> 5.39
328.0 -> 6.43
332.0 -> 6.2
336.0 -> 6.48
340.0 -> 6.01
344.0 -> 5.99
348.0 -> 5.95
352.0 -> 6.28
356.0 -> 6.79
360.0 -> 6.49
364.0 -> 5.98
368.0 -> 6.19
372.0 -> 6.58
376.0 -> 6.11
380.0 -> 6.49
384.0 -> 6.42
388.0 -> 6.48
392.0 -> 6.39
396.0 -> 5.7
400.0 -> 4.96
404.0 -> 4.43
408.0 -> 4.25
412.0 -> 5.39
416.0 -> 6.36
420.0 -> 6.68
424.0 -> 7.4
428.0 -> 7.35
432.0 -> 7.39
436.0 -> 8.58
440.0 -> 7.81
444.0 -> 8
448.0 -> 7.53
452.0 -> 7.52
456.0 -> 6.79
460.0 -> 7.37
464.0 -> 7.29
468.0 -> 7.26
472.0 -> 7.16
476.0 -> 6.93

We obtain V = 6.06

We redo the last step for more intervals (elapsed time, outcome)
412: 5.39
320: 5.71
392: 6.39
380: 6.49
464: 7.29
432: 7.39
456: 6.79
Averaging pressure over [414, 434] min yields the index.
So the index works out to 7.04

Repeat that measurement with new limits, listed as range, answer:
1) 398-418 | 5.08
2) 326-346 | 6.22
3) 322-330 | 5.91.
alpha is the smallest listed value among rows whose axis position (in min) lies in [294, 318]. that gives 5.69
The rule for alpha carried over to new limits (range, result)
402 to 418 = 4.25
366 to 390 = 6.11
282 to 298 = 5.76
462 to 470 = 7.26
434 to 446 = 7.81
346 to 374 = 5.95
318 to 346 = 5.39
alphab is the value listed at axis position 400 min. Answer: 4.96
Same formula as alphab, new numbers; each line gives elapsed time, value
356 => 6.79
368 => 6.19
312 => 6.27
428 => 7.35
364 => 5.98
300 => 6.21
